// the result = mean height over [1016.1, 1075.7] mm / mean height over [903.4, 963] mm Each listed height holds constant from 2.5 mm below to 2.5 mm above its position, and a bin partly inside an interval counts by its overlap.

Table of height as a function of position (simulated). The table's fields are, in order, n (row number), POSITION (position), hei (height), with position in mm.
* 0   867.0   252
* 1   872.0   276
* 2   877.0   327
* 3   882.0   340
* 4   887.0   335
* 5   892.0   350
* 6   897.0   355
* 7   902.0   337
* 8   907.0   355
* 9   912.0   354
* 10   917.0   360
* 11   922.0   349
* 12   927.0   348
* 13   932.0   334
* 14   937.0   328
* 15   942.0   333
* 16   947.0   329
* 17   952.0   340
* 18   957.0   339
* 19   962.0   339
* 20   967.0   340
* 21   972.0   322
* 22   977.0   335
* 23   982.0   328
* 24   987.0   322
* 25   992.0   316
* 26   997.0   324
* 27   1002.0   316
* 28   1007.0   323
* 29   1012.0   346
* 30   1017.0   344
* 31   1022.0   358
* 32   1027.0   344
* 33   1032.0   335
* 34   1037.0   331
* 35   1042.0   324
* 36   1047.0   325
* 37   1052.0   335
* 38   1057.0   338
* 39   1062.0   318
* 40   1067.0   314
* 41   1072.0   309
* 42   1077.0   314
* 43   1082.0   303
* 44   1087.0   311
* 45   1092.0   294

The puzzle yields 0.97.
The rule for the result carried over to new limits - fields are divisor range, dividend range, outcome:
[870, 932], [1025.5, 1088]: 0.95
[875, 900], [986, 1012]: 0.94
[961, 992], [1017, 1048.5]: 1.02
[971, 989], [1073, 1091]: 0.94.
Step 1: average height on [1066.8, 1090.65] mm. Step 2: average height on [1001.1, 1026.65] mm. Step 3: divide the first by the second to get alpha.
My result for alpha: 0.91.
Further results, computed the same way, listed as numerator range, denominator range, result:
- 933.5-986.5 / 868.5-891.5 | 1.04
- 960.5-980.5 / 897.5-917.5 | 0.95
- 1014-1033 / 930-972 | 1.03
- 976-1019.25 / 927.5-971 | 0.98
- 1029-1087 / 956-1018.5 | 0.98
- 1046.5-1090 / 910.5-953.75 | 0.93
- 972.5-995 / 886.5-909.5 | 0.94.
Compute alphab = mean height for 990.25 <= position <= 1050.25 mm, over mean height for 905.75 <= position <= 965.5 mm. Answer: 1.0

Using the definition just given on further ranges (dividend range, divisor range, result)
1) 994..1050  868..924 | 0.99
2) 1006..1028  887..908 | 0.99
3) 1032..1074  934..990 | 0.98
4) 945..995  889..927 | 0.94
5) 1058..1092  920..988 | 0.93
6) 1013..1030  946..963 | 1.03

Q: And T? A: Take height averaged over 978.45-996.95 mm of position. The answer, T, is 323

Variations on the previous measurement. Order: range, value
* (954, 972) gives 337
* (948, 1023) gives 332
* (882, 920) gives 349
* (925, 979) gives 335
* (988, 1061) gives 332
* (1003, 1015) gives 333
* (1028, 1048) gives 330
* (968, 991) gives 327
